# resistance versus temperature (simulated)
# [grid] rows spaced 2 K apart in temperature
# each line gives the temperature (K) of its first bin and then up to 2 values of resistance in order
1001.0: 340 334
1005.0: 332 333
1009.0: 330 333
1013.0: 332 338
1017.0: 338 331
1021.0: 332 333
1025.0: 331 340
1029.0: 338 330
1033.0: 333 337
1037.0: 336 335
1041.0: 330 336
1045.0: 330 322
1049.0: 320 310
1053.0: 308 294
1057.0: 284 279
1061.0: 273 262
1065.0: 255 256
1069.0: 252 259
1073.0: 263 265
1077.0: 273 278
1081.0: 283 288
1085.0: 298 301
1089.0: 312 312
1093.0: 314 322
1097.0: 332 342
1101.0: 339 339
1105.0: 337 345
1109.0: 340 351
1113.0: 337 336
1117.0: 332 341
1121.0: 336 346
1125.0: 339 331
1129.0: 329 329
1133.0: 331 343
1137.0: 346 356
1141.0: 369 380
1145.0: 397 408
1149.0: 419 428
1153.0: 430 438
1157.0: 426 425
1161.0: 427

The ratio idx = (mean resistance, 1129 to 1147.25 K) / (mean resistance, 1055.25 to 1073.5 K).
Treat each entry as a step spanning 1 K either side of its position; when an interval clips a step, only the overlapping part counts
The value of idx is 1.3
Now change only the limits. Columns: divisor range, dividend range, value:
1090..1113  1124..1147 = 1.06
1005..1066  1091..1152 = 1.09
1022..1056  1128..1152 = 1.13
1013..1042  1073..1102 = 0.91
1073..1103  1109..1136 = 1.11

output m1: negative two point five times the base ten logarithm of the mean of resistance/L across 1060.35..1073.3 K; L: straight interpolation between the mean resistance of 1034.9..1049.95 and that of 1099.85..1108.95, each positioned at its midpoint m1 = 0.27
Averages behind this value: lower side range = 330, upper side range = 340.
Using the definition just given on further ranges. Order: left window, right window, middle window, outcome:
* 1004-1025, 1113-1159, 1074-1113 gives 0.13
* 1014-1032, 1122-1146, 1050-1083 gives 0.23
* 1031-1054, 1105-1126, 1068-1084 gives 0.23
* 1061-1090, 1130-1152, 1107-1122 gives -0.02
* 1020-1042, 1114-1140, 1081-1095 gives 0.11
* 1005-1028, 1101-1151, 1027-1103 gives 0.13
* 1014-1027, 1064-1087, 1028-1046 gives -0.06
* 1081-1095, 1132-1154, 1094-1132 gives 0.01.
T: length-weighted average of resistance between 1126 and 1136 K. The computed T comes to 333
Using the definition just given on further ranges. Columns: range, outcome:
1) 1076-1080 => 276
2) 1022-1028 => 335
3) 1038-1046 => 333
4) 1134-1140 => 348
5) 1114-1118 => 334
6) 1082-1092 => 302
